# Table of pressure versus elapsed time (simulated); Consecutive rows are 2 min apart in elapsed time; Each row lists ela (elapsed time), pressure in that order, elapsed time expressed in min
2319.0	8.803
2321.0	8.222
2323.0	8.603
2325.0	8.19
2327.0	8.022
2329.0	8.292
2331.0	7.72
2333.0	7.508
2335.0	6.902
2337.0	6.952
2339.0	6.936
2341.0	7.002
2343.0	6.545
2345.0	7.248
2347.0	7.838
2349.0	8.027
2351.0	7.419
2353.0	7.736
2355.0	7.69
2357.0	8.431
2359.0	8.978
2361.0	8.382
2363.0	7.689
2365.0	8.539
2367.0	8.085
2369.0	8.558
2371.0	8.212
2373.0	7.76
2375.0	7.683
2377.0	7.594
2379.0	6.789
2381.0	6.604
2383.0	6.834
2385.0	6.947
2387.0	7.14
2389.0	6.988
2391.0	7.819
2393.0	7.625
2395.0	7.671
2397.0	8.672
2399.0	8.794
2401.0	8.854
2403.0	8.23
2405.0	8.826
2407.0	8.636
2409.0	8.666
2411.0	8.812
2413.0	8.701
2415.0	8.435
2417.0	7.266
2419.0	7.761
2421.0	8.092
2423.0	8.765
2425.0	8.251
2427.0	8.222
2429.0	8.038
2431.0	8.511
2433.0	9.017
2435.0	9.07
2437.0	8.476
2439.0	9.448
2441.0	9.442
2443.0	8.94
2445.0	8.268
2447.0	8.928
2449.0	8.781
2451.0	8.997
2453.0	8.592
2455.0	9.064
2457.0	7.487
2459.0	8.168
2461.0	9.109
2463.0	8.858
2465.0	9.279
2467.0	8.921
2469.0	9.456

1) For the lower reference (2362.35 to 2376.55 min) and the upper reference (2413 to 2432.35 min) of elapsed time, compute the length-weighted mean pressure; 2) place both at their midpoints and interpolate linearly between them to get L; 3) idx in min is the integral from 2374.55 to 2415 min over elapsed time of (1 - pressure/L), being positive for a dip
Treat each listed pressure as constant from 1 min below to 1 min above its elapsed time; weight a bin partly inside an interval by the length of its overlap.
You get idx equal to 1.1 min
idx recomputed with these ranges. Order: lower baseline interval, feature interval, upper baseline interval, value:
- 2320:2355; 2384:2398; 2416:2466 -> 1.0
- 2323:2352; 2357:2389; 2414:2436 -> 0.4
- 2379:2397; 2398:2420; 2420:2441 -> -1.5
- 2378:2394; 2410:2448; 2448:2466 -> -2.3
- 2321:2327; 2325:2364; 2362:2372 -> 2.8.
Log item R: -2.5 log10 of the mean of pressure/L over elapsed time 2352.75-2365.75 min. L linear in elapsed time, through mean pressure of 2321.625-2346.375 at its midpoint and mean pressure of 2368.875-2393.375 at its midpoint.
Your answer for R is -0.11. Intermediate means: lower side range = 7.51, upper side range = 7.38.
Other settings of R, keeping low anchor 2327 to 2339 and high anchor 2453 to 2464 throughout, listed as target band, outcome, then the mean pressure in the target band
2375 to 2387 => 0.12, 7.03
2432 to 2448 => -0.07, 8.95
